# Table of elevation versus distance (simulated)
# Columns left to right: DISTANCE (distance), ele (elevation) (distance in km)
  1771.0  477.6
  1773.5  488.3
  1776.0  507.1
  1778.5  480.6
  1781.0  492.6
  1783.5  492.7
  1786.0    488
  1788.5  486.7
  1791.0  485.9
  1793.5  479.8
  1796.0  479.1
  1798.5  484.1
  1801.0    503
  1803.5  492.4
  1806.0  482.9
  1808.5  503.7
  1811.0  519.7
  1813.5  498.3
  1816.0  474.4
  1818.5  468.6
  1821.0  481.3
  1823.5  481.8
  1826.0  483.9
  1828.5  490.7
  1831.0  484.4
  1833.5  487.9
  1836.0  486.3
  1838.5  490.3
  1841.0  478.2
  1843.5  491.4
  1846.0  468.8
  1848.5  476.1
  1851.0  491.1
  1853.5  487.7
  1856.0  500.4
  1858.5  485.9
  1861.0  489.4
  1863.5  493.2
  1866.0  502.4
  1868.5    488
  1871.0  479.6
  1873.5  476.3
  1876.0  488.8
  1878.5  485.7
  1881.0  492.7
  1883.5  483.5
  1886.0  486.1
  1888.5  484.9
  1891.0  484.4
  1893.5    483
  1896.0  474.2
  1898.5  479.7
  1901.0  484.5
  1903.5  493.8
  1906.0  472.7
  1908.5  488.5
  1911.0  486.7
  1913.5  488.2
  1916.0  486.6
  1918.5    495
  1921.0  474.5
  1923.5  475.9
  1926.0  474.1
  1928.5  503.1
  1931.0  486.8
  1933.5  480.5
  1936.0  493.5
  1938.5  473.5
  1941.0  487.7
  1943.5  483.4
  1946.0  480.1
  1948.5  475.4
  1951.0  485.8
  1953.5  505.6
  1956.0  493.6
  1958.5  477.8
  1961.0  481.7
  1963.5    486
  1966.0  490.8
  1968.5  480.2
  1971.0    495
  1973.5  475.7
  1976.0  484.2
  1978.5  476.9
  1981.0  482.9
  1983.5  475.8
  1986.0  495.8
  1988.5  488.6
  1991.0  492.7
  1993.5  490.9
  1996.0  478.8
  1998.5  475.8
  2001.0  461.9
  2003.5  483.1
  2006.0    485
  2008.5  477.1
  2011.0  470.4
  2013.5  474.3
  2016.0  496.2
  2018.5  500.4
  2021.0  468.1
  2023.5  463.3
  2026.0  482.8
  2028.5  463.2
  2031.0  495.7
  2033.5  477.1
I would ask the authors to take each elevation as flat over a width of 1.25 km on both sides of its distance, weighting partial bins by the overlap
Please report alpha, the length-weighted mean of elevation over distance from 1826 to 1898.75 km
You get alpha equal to 486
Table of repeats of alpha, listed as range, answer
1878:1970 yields 485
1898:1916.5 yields 485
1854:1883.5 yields 489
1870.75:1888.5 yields 485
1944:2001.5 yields 484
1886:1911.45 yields 483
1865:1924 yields 485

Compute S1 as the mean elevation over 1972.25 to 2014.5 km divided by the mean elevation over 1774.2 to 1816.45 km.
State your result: 0.98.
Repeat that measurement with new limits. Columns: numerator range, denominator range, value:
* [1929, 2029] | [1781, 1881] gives 0.99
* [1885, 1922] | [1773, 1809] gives 0.99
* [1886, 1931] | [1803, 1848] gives 0.99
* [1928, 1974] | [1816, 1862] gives 1.00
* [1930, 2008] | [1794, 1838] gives 0.99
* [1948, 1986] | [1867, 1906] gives 1.00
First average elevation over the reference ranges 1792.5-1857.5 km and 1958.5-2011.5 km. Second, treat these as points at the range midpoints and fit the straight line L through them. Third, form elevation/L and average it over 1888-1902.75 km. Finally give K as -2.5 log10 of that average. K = 0.01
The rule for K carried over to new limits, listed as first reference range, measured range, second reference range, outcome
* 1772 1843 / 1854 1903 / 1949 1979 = 0.00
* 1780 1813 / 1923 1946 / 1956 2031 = 0.00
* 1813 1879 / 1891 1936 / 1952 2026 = 0.00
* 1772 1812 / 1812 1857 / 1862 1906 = 0.01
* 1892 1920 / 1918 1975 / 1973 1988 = 0.00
